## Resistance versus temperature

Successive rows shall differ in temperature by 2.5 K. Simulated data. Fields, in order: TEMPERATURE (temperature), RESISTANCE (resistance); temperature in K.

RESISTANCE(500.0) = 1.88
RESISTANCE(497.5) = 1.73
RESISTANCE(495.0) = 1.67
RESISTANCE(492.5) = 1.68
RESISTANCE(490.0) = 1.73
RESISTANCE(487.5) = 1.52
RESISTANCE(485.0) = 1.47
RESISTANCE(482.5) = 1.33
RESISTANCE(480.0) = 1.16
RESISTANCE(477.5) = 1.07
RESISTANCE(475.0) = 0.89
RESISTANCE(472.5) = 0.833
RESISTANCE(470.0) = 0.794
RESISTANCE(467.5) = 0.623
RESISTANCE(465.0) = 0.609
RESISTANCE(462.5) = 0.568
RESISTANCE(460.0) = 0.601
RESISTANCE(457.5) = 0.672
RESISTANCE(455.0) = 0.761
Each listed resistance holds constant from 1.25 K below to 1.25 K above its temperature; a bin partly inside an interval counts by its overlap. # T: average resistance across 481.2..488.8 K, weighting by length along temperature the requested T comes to 1.44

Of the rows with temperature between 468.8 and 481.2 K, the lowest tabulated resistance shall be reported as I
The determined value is 0.794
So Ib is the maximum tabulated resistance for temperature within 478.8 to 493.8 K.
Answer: 1.73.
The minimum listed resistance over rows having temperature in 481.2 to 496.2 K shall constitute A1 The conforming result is 1.33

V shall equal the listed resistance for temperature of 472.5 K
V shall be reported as 0.833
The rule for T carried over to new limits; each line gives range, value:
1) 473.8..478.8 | 0.983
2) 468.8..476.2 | 0.839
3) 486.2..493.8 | 1.64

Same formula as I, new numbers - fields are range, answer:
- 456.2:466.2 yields 0.568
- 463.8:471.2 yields 0.609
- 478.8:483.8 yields 1.16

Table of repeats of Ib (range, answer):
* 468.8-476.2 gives 0.89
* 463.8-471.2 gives 0.794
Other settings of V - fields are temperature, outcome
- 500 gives 1.88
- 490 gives 1.73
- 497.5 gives 1.73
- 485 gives 1.47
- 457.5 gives 0.672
